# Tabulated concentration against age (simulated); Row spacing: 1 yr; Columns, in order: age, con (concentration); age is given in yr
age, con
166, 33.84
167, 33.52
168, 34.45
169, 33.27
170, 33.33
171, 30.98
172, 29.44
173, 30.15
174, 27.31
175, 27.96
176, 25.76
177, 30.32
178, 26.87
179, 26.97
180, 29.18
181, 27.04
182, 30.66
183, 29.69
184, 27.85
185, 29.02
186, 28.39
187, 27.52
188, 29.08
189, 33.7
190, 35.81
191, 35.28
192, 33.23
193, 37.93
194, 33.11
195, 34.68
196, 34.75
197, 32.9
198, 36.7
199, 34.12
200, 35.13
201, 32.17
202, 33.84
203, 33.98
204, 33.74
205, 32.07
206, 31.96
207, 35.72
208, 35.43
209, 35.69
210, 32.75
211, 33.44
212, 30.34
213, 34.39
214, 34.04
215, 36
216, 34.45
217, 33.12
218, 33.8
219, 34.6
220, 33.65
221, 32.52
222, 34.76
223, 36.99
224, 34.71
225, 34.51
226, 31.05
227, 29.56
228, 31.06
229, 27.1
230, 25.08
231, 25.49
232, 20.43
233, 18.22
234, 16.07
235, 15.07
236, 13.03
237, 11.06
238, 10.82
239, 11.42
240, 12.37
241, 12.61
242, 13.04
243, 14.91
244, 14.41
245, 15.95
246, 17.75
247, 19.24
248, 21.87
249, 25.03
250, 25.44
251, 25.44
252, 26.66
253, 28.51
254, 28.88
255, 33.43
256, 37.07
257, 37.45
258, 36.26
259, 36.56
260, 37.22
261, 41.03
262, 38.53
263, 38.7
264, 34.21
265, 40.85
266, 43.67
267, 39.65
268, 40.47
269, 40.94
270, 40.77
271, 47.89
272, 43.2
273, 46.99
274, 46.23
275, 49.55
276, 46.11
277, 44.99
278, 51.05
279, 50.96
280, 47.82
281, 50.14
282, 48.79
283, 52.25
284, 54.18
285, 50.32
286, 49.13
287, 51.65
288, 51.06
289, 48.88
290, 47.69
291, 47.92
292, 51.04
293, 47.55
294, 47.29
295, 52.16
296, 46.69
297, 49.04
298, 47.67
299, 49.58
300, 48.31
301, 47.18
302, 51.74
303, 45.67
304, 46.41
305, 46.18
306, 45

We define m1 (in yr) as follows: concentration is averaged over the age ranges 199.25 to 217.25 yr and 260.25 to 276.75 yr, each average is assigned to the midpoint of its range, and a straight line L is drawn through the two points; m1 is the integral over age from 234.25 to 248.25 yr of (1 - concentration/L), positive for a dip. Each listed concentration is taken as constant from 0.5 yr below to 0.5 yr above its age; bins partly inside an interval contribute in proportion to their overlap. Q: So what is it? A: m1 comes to 8.76 yr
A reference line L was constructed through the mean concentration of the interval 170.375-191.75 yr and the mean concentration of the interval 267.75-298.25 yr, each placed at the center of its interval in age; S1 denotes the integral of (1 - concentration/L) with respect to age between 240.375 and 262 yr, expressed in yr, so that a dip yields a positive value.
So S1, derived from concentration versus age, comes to 8.3 yr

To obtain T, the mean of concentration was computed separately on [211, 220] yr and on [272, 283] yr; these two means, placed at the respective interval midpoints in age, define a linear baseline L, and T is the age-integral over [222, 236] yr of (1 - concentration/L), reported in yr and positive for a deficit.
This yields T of 3.9 yr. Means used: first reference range 33.8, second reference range 48.2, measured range 26.4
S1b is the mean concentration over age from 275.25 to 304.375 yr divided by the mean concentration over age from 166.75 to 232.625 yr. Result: 1.5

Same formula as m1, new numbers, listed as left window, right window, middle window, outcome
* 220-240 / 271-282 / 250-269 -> 1.7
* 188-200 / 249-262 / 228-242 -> 6.8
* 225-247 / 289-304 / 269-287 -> -4.0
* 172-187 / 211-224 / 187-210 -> -2.0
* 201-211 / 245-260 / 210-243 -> 6.0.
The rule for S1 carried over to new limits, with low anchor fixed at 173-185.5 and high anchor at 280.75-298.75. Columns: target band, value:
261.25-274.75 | 1.1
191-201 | -1.0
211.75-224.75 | 0.6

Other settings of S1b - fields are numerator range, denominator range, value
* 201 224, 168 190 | 1.15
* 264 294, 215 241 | 1.84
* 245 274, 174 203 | 1.10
